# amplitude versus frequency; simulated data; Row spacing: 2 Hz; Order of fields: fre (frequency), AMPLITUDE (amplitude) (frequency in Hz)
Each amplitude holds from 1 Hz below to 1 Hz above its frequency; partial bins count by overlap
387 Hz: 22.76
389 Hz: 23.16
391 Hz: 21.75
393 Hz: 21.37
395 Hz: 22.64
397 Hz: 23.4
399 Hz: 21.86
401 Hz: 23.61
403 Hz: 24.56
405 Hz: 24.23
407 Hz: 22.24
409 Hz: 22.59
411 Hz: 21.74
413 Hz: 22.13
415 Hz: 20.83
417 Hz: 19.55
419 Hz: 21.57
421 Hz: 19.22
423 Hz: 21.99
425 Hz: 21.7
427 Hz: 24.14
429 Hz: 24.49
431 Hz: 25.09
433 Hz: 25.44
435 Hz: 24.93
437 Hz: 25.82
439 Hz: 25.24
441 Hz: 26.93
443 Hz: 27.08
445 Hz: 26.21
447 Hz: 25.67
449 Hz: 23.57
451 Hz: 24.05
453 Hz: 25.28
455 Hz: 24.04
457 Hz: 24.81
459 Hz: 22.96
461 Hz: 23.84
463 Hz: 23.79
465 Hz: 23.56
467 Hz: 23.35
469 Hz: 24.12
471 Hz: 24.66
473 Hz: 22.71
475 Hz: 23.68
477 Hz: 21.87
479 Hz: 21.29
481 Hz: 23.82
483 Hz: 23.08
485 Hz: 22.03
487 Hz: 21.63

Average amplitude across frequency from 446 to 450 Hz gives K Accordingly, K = 24.6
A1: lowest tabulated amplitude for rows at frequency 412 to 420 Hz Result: 19.55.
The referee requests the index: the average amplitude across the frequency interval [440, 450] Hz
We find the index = 25.9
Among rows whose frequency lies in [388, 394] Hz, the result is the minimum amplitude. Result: 21.37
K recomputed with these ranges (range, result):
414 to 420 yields 20.6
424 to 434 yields 24.2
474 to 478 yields 22.8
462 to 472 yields 23.9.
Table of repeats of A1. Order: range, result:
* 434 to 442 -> 24.93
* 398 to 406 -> 21.86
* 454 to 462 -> 22.96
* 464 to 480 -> 21.29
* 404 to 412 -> 21.74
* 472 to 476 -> 22.71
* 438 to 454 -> 23.57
